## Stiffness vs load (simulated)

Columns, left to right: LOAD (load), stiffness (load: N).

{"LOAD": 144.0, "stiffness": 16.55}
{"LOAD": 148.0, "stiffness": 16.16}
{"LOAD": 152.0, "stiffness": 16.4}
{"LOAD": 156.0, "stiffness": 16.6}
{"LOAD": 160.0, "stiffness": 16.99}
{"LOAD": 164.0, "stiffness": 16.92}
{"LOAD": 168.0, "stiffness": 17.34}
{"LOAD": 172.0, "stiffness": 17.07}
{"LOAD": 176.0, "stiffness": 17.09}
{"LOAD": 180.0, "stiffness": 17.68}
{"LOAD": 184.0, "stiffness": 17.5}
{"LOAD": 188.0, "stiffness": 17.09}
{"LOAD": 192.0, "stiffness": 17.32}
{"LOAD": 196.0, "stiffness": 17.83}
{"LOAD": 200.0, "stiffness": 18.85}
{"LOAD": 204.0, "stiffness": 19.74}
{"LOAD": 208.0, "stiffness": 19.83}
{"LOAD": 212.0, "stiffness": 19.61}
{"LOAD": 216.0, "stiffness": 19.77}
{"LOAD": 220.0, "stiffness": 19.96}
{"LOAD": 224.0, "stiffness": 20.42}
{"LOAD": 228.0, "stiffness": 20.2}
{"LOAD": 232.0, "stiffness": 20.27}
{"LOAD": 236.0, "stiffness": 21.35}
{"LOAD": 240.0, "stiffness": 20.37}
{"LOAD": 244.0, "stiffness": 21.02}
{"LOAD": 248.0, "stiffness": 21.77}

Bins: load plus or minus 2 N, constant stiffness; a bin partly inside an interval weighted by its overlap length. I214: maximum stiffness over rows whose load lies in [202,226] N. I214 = 20.42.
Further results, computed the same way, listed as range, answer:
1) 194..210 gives 19.83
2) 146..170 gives 17.34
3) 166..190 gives 17.68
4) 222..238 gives 21.35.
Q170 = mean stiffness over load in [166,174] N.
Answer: 17.2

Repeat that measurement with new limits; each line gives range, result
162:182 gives 17.2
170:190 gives 17.3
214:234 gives 20.1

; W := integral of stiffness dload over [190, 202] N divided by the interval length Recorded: 18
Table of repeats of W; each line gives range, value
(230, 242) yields 20.7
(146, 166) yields 16.6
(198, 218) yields 19.6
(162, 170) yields 17.1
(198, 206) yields 19.3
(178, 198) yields 17.5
